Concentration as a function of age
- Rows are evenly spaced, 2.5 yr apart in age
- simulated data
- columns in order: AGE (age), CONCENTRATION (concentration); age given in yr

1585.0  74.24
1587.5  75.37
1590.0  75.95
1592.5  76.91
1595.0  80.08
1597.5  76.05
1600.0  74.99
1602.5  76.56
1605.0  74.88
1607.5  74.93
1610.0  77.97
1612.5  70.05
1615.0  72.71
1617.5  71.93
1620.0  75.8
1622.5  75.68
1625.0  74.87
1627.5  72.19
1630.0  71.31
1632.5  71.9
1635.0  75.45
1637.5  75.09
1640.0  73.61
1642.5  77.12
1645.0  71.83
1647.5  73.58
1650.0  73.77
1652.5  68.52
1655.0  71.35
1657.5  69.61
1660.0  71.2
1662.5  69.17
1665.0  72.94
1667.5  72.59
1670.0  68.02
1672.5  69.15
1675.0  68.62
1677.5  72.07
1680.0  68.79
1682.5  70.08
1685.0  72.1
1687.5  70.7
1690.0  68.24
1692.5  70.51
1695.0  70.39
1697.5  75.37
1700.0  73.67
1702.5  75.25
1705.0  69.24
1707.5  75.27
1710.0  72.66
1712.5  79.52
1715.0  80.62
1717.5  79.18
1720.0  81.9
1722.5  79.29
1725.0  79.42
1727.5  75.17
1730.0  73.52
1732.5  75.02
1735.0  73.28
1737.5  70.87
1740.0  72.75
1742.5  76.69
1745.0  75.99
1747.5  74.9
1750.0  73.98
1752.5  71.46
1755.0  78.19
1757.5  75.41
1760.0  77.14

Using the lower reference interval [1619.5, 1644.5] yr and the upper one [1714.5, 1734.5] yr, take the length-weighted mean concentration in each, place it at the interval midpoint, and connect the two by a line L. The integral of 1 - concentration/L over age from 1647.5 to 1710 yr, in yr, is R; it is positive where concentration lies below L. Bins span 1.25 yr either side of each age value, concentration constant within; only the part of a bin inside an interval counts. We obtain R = 3.9 yr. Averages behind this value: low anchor 74.2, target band 71.2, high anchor 77.7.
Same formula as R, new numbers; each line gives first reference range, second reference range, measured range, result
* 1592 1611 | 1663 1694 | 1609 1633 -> 0.48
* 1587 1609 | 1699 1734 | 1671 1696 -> 2.07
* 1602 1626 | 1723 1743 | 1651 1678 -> 1.55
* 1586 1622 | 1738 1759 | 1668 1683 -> 1.09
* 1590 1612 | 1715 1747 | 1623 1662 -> 1.80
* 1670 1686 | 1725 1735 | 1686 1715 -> -0.39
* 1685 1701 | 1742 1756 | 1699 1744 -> -1.50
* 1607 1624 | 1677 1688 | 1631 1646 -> -0.25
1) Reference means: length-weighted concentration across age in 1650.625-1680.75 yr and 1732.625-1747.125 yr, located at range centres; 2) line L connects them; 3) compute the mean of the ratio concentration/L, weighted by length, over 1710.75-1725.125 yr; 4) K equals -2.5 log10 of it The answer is -0.10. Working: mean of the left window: 70.3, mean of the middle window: 79.8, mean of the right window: 74.1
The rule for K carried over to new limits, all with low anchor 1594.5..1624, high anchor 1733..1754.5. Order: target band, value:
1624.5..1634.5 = 0.03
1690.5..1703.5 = 0.02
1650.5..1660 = 0.06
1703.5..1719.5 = -0.03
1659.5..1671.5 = 0.06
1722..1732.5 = -0.03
